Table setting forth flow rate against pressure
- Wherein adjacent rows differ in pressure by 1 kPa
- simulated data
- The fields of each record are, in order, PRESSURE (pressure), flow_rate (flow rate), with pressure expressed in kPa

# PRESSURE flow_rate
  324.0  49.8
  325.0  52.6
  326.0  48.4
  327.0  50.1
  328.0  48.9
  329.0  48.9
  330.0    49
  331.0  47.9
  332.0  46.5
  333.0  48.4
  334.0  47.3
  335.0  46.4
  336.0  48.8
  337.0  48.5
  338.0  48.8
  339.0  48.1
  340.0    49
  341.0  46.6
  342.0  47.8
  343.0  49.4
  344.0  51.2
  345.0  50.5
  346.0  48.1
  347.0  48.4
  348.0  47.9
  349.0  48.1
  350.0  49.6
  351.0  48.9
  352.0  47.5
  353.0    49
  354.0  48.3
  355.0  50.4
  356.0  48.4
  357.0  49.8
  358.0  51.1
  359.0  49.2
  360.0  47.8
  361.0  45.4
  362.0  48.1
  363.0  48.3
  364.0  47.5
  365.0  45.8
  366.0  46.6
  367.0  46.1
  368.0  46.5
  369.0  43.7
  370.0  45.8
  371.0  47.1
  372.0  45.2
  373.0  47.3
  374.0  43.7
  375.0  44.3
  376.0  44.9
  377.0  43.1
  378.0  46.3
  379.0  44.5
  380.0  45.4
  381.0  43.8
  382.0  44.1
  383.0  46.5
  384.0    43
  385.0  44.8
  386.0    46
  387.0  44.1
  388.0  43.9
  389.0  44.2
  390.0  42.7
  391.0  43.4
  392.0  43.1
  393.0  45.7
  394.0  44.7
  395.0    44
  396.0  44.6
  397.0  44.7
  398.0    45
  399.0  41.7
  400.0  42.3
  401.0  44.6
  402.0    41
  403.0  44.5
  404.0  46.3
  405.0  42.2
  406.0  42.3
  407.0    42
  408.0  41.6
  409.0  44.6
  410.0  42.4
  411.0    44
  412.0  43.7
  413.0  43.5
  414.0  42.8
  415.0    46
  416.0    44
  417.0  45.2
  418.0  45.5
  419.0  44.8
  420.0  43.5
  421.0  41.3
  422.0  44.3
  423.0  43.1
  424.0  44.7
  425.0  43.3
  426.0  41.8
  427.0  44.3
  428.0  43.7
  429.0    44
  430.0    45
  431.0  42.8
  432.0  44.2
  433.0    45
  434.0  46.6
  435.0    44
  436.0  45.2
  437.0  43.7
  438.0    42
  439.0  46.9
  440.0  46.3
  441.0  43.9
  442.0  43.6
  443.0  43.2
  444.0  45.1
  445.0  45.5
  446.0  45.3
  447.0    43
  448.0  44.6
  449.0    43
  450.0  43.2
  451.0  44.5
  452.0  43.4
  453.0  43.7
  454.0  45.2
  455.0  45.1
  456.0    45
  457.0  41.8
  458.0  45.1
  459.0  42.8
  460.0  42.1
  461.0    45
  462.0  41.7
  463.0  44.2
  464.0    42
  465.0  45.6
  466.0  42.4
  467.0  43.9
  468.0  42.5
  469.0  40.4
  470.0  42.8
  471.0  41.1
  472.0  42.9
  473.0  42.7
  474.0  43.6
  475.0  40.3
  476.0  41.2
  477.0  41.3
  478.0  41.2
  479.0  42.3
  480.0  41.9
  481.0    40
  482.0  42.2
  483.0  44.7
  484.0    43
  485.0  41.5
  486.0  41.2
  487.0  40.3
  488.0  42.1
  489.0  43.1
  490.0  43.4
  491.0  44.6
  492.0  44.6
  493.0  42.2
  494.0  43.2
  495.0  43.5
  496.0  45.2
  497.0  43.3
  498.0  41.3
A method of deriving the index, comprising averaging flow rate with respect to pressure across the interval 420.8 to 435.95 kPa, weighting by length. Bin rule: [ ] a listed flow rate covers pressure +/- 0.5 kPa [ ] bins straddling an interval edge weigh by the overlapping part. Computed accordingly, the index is 44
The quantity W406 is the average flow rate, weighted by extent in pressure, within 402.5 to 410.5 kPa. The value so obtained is 43.2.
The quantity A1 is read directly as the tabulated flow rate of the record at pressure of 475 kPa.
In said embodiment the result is 40.3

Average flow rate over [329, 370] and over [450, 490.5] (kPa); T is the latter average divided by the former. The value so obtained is 0.89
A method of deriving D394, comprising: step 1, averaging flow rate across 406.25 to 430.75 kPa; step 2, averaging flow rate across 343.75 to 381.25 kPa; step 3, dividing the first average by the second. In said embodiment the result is 0.9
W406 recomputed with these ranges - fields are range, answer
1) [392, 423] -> 43.7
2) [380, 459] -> 44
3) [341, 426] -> 45.5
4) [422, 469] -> 43.9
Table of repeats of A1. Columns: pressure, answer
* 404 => 46.3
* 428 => 43.7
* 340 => 49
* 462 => 41.7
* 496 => 45.2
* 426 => 41.8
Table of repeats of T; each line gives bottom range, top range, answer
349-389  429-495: 0.93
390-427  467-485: 0.96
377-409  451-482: 0.97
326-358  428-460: 0.91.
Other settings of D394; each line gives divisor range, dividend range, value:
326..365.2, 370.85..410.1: 0.91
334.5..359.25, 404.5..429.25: 0.89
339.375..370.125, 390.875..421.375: 0.91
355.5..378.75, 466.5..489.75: 0.90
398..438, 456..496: 0.98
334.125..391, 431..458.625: 0.95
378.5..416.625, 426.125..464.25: 1.00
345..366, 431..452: 0.92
